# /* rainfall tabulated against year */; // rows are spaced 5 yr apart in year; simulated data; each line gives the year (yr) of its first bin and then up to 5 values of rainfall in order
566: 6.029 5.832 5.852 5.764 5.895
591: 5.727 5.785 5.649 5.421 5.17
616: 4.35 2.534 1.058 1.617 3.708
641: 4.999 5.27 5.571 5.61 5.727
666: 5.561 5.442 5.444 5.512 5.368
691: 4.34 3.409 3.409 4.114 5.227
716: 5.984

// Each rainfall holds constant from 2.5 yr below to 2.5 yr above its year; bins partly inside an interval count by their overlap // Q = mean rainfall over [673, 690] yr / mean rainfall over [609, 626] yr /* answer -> 1.51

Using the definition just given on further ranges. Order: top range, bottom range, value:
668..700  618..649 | 1.49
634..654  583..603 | 0.86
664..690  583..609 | 0.95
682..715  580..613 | 0.79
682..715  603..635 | 1.30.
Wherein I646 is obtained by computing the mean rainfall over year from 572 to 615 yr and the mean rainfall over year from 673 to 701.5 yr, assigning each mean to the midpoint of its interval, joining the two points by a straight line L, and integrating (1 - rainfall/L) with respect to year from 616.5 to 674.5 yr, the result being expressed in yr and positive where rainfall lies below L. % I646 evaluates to 8.48 yr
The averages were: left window 5.62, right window 4.68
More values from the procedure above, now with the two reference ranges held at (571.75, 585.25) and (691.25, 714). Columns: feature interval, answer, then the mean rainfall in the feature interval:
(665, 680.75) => -3.34 yr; 5.48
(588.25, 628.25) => 7.09 yr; 4.49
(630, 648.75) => 3.24 yr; 4.1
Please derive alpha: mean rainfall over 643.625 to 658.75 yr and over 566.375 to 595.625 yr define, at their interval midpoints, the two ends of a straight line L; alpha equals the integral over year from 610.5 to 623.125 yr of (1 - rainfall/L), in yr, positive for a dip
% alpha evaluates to 4.0 yr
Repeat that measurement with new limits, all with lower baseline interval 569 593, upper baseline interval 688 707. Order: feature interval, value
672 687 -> -4.7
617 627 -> 5.5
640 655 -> -2.1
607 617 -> 0.7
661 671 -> -2.7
